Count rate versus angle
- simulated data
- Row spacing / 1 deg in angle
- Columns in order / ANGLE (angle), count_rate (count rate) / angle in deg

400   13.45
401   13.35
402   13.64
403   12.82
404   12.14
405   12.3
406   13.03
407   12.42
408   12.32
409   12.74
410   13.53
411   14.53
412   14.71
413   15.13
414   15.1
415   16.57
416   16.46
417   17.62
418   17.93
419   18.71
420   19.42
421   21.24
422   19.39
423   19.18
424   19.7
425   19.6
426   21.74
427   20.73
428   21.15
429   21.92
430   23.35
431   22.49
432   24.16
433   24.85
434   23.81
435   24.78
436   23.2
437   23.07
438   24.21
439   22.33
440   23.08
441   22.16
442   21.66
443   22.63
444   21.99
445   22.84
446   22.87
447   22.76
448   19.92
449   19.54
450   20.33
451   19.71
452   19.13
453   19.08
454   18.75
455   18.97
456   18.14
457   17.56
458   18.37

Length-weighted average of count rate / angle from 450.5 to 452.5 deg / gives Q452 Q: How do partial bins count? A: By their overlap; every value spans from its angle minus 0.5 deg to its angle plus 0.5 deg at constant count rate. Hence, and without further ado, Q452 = 19.4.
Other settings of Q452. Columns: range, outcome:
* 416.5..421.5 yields 19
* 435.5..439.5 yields 23.2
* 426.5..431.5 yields 21.9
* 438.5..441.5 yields 22.5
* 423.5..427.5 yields 20.4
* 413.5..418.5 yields 16.7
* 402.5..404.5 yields 12.5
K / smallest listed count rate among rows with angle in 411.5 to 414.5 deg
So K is 14.71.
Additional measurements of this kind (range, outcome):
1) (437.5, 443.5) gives 21.66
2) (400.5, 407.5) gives 12.14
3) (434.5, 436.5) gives 23.2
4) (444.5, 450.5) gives 19.54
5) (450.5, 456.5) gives 18.14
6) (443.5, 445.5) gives 21.99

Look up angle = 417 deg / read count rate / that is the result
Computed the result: 17.62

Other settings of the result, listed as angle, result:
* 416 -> 16.46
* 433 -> 24.85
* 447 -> 22.76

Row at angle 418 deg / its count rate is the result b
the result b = 17.93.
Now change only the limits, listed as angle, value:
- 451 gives 19.71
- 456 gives 18.14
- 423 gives 19.18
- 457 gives 17.56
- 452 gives 19.13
